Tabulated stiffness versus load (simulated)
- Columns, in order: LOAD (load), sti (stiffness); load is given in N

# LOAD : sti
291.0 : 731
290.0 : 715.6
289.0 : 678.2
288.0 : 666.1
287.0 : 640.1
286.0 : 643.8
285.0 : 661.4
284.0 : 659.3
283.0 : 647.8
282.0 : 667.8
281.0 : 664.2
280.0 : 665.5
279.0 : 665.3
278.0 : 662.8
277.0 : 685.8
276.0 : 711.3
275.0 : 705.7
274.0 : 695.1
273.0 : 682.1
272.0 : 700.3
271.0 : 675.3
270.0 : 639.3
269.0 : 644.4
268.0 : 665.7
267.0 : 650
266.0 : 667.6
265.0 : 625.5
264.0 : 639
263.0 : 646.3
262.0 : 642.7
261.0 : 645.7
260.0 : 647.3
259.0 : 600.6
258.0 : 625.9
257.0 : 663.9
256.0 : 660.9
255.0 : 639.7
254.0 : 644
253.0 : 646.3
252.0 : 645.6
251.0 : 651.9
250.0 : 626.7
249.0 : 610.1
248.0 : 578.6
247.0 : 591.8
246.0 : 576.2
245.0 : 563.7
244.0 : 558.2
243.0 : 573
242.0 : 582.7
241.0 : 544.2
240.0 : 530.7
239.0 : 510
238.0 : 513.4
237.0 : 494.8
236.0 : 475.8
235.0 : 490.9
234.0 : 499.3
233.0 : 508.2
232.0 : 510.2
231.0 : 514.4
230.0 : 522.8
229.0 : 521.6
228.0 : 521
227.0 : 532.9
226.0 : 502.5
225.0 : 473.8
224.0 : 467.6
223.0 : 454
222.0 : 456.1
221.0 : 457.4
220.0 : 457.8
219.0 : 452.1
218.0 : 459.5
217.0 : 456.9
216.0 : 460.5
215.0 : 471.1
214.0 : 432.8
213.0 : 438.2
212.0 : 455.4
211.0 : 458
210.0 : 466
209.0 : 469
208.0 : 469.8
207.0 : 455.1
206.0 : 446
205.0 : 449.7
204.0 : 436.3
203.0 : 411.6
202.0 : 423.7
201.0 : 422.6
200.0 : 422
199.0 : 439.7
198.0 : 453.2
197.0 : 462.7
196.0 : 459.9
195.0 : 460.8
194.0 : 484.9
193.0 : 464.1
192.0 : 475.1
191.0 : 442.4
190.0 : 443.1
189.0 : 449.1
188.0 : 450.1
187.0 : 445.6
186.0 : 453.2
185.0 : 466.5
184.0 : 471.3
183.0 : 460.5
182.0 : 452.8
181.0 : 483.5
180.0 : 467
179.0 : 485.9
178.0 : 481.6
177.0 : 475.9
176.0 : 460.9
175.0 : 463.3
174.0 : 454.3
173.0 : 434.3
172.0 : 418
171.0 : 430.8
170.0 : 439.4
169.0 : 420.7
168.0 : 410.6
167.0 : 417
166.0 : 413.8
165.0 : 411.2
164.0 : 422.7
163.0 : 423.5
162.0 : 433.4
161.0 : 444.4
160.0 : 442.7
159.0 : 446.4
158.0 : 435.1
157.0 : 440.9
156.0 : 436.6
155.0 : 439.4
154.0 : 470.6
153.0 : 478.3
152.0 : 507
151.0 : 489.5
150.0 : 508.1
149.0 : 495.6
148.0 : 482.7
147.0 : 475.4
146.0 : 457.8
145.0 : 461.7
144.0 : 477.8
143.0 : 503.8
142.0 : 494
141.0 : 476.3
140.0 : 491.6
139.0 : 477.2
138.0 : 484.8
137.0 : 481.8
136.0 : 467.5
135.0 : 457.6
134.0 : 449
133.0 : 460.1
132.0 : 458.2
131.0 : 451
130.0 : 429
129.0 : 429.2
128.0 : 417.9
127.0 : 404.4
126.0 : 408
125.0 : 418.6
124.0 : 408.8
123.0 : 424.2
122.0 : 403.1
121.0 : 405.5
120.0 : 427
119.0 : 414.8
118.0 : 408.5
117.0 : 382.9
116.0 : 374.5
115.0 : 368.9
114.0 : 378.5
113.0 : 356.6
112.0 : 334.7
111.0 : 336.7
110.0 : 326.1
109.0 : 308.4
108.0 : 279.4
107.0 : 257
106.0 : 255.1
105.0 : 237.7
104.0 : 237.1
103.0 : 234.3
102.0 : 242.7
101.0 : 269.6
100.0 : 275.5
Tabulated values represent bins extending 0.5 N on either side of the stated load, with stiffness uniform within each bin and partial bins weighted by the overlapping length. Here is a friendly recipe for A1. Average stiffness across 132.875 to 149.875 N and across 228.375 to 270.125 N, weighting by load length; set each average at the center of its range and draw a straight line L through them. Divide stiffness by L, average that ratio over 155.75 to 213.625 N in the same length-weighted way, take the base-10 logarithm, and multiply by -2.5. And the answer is 0.17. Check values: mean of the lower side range 477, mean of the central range 447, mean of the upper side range 590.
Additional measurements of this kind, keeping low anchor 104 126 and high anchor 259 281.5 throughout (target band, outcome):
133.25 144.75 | -0.18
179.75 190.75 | 0.08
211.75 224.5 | 0.22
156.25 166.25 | 0.04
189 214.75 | 0.17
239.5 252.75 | 0.05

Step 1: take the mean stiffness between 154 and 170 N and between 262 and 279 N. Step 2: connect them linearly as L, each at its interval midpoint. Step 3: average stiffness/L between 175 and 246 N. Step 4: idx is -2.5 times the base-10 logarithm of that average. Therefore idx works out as 0.13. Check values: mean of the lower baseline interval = 431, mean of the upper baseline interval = 668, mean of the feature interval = 476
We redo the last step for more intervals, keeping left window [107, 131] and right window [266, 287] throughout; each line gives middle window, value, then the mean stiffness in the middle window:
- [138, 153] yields -0.13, 485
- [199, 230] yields 0.21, 461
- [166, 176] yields 0.11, 433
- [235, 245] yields 0.14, 531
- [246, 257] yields -0.01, 629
